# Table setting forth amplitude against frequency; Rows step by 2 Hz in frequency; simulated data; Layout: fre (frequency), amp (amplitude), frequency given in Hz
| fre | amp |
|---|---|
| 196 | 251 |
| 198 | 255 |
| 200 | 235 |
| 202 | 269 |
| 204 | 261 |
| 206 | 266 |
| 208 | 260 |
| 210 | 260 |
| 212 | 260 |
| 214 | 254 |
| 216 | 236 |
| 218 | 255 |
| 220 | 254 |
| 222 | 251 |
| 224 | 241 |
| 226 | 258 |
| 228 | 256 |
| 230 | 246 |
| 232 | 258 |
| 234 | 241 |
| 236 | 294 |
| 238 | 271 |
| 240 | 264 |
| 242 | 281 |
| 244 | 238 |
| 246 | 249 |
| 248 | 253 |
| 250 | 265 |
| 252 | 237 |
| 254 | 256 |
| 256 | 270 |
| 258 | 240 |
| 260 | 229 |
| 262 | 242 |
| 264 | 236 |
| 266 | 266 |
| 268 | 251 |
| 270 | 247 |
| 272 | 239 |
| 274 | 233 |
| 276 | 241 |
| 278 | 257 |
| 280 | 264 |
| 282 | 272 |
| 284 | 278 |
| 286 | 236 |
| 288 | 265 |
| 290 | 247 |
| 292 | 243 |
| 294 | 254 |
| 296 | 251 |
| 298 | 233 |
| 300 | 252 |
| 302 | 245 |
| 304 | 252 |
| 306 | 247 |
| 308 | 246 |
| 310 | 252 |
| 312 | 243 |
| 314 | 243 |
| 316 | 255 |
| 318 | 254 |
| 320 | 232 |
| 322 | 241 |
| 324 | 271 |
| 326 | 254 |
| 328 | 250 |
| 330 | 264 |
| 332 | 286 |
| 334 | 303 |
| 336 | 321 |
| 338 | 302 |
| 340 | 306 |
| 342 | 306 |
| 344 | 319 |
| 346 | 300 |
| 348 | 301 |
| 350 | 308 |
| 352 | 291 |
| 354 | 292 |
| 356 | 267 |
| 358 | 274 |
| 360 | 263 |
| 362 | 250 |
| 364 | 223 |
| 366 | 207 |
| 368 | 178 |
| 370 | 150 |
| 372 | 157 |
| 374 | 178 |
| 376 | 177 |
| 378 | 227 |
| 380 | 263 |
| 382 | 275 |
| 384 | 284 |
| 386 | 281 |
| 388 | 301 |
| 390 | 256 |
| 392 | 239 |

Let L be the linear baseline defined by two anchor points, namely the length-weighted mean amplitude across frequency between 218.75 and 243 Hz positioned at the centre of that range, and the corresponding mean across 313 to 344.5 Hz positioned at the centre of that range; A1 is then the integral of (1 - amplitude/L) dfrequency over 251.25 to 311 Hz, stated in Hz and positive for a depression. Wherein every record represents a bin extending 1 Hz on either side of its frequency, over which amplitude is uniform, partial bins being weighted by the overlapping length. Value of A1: 4.00 Hz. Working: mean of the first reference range 260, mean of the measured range 249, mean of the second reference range 275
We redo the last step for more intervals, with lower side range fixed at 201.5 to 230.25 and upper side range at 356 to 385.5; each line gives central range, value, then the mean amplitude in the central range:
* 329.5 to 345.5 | -4.92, 302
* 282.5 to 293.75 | -0.65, 255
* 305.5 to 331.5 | -1.79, 251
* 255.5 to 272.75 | -0.04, 246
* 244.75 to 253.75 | -0.09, 251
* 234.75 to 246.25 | -0.76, 267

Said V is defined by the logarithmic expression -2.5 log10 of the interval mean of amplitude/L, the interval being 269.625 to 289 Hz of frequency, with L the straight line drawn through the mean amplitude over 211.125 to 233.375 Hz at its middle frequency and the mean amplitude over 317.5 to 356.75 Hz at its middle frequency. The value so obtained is 0.06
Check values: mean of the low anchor 252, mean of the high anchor 284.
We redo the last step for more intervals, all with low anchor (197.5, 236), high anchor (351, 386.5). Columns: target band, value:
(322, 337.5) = -0.16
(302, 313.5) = -0.02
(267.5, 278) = 0.02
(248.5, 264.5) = 0.01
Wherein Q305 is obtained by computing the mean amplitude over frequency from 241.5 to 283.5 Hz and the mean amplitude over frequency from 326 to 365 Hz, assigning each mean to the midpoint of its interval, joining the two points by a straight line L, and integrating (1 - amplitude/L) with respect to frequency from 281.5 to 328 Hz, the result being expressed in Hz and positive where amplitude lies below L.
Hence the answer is 3.0 Hz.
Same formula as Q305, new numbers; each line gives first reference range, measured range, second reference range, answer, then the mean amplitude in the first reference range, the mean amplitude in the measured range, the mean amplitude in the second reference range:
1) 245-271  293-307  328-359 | 1.23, 249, 248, 295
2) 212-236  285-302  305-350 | 1.21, 252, 247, 273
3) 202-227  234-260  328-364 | 0.53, 255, 258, 288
